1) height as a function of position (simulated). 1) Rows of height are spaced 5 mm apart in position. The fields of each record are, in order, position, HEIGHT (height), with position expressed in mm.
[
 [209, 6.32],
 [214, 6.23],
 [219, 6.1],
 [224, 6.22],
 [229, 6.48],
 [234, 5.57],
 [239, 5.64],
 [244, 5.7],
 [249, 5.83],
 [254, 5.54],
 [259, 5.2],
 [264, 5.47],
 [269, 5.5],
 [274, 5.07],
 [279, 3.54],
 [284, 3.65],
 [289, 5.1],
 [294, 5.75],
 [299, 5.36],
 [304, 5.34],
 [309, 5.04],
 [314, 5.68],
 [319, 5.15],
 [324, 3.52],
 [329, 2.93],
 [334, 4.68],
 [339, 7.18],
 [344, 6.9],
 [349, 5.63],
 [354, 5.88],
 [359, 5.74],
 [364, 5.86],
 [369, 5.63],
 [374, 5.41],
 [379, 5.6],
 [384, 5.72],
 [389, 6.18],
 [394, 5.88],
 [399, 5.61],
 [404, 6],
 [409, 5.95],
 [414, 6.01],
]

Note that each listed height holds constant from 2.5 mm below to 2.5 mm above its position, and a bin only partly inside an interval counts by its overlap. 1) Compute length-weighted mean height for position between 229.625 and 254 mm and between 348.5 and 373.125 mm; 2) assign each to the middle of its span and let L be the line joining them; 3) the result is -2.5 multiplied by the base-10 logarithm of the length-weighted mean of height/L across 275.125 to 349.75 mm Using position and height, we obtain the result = 0.15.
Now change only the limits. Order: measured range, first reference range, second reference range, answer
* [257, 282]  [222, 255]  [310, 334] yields 0.09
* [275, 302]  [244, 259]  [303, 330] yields 0.08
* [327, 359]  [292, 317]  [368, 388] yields -0.01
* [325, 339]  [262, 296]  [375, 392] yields 0.22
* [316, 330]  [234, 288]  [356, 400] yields 0.33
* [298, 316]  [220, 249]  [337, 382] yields 0.12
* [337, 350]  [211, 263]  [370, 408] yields -0.15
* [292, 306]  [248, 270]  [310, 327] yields -0.10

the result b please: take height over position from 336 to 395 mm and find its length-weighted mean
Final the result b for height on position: 5.96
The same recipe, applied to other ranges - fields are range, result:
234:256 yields 5.67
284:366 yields 5.3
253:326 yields 4.99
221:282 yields 5.47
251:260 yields 5.42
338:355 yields 6.37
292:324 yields 5.24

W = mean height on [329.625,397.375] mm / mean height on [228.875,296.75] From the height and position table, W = 1.10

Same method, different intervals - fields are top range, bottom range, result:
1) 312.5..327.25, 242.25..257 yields 0.82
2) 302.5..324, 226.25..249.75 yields 0.87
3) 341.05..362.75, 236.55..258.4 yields 1.07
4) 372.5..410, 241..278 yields 1.07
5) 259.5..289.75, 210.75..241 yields 0.78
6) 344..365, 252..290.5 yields 1.21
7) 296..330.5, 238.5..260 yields 0.85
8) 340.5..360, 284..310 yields 1.18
